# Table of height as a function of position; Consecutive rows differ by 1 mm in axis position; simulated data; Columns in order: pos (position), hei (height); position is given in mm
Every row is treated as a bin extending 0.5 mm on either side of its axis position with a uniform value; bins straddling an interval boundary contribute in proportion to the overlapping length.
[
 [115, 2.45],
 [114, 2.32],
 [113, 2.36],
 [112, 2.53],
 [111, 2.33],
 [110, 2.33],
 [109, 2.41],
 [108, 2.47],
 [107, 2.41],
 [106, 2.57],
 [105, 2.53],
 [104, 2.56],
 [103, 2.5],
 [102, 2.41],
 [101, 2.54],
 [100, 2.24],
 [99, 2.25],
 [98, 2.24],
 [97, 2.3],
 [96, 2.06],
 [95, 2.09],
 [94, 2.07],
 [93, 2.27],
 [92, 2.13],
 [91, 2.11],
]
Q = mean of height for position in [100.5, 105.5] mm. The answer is 2.51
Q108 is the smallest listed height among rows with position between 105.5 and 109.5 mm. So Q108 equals 2.41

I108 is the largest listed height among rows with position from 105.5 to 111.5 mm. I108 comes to 2.57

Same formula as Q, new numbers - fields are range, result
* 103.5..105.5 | 2.54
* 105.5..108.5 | 2.48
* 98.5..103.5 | 2.39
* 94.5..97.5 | 2.15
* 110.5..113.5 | 2.41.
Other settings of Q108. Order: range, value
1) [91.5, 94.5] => 2.07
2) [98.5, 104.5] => 2.24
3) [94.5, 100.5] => 2.06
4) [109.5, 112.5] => 2.33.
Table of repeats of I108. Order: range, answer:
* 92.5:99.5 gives 2.3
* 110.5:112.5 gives 2.53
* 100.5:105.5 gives 2.56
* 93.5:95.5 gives 2.09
